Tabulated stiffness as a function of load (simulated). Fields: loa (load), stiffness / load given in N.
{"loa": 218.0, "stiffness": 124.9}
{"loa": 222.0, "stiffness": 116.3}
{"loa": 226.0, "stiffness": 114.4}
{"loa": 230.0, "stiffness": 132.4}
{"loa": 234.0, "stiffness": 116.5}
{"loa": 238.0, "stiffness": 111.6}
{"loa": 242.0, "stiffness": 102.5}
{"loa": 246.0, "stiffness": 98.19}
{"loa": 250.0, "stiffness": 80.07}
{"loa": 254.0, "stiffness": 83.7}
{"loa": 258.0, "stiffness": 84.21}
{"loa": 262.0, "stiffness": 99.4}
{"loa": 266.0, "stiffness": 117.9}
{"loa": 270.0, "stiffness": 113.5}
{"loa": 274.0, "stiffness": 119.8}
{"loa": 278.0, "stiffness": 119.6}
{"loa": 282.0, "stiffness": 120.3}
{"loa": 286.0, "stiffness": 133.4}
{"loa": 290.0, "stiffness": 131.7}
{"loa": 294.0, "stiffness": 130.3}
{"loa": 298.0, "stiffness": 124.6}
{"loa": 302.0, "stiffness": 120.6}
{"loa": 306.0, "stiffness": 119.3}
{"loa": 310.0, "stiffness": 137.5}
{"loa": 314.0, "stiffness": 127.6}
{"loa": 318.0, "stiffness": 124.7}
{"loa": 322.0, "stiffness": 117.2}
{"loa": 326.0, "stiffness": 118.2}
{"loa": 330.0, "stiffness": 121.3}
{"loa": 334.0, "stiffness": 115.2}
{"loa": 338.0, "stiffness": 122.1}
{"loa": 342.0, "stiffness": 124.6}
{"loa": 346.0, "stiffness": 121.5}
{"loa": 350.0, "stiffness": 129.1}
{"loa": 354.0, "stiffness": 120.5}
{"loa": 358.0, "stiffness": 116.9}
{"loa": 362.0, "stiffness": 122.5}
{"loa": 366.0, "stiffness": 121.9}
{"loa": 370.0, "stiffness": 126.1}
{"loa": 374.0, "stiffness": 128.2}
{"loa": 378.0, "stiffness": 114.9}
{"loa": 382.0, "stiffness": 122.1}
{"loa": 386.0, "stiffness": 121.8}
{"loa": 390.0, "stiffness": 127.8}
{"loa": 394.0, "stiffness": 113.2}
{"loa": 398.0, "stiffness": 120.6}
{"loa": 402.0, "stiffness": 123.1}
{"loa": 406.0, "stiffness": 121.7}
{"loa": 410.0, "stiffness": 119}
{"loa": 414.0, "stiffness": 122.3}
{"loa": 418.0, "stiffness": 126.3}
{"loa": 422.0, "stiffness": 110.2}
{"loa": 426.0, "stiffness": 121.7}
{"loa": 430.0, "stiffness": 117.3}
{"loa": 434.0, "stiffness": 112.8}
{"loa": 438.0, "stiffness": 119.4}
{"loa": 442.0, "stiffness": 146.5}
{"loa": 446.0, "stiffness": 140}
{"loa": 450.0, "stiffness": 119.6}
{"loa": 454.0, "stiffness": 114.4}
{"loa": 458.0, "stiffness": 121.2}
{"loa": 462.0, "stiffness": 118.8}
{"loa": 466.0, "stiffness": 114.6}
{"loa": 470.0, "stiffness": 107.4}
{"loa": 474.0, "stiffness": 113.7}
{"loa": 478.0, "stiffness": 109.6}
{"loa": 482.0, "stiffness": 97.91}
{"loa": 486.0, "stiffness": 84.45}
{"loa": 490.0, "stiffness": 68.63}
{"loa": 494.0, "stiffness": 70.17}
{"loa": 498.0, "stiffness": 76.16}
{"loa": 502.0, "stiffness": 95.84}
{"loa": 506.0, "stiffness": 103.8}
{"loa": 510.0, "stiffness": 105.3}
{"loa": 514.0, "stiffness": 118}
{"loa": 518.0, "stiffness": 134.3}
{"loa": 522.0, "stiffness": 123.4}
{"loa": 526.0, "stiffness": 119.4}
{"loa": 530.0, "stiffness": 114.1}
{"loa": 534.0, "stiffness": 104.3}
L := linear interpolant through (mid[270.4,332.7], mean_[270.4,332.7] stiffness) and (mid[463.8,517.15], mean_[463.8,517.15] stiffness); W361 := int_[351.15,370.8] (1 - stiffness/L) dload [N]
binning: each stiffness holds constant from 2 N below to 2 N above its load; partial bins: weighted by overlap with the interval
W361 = -1.0 N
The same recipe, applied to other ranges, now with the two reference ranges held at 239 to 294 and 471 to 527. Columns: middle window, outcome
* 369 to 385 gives -2.6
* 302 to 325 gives -3.7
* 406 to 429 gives -3.5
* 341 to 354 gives -2.2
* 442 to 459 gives -3.9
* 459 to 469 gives -1.3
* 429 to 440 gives -1.4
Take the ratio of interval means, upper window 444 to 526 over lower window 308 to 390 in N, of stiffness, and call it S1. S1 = 0.9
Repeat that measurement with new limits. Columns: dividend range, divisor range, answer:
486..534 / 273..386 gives 0.83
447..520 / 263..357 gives 0.85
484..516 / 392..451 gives 0.74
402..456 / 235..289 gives 1.14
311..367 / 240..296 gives 1.11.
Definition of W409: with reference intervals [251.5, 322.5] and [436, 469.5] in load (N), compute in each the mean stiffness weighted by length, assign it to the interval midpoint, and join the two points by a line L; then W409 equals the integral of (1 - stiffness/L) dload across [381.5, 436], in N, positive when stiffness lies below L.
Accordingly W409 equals 0.9 N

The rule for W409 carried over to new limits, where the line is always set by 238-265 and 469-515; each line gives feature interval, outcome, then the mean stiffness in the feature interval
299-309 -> -3.0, 122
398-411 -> -3.7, 121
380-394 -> -4.1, 122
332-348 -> -4.5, 121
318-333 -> -4.0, 119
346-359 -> -3.9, 122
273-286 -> -3.9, 122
